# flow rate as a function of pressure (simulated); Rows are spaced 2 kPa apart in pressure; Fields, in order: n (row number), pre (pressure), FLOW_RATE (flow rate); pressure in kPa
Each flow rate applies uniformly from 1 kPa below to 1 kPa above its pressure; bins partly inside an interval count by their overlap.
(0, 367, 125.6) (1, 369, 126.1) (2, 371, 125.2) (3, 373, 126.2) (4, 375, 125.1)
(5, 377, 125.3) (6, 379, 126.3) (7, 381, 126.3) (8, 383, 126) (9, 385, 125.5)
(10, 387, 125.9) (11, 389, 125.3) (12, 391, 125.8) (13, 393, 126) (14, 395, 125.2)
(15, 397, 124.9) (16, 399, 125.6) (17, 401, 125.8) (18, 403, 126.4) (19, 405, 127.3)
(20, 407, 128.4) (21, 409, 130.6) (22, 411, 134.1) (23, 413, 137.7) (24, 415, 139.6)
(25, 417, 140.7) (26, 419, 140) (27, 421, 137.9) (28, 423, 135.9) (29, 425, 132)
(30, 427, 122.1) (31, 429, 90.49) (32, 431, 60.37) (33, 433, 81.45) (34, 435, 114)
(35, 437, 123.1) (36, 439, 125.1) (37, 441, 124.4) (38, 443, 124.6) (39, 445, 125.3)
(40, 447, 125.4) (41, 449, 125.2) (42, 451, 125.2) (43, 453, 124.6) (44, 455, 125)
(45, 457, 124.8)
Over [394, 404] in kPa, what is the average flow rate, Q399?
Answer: 126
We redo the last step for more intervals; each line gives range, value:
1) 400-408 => 127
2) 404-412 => 130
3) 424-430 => 115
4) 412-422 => 139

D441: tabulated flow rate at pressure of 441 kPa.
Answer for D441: 124.4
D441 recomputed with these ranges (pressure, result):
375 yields 125.1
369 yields 126.1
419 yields 140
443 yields 124.6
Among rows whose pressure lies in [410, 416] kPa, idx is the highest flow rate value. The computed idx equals 139.6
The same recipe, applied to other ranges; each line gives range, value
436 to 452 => 125.4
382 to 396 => 126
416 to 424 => 140.7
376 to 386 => 126.3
